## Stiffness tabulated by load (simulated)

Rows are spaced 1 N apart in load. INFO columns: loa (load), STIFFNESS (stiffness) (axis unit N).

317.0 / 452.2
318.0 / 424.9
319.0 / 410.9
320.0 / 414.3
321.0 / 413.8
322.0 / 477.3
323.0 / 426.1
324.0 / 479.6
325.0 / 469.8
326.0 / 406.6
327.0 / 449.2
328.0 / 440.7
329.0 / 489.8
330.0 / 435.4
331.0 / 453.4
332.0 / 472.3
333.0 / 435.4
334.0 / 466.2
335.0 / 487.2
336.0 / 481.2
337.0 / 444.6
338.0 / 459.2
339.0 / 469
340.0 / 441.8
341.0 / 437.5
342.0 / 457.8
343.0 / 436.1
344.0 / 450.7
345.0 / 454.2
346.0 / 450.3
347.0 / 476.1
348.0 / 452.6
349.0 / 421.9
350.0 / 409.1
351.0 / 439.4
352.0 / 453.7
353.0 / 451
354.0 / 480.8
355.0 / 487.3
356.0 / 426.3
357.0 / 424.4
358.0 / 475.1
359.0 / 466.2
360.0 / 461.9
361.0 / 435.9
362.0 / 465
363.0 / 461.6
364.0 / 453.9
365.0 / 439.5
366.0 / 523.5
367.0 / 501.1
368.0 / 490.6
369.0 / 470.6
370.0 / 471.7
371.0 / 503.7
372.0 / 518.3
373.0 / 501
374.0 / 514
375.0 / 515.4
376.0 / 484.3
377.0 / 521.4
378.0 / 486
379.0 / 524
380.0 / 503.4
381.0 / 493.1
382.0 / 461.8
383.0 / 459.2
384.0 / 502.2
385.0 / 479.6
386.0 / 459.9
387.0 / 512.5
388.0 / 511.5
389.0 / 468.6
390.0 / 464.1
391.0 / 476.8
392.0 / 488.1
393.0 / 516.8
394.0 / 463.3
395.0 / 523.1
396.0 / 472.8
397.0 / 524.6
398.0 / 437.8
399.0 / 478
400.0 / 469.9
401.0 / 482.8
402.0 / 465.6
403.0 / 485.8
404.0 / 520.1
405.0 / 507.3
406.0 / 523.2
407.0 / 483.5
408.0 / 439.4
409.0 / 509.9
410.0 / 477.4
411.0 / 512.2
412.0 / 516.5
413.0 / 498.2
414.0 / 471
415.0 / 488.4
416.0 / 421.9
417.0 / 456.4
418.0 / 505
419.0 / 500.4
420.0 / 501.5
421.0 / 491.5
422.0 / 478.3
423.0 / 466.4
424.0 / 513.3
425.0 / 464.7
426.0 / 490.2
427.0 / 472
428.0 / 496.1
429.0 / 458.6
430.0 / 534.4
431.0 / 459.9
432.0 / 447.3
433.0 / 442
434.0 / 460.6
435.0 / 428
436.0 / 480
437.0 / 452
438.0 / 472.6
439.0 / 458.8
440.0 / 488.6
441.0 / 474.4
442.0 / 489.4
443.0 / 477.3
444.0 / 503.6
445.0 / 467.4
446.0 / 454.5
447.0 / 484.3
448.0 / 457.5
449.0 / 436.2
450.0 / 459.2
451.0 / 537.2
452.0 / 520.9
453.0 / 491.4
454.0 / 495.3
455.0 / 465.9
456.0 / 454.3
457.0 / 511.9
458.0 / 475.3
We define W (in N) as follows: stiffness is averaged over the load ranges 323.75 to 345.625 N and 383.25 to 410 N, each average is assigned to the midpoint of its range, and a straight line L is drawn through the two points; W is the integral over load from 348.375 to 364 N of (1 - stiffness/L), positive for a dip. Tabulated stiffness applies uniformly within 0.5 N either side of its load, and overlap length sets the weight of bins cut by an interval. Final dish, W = 0.51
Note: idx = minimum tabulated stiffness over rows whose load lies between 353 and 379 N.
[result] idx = 424.4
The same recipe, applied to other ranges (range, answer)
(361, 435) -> 421.9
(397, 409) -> 437.8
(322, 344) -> 406.6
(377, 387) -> 459.2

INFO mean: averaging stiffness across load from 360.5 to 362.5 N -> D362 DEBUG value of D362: 450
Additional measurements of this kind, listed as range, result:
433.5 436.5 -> 456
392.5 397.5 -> 500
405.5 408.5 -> 482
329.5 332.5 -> 454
